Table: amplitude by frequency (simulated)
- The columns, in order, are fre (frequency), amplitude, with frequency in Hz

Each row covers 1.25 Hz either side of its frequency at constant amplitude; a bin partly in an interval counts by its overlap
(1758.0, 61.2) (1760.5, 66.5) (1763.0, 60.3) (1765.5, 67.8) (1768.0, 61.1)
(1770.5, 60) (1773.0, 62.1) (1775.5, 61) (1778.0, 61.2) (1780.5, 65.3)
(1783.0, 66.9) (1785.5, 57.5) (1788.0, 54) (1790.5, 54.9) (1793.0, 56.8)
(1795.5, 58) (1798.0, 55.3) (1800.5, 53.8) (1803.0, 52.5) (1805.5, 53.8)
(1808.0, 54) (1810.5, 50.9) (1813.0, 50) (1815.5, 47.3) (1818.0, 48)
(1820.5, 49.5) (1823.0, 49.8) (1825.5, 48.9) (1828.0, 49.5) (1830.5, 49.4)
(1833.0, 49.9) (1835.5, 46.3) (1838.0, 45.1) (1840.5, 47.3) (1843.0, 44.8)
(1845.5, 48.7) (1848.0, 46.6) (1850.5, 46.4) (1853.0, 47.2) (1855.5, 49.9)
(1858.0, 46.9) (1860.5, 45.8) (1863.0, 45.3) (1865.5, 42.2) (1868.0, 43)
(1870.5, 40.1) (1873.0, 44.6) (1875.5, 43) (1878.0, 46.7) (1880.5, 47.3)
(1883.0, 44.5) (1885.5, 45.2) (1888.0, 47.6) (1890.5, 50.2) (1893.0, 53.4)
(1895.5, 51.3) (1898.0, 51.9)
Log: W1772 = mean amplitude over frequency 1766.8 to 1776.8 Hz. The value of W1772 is 61.1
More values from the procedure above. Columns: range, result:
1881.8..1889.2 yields 45.8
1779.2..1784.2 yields 66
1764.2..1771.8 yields 62.9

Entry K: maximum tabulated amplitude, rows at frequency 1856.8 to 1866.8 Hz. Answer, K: 46.9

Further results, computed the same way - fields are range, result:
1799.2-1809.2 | 54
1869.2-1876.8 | 44.6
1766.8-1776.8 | 62.1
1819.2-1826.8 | 49.8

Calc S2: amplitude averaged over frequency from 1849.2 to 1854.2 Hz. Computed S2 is 46.8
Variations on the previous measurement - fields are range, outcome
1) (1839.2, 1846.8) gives 46.9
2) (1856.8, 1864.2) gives 46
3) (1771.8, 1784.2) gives 63.3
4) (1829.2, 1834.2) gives 49.6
